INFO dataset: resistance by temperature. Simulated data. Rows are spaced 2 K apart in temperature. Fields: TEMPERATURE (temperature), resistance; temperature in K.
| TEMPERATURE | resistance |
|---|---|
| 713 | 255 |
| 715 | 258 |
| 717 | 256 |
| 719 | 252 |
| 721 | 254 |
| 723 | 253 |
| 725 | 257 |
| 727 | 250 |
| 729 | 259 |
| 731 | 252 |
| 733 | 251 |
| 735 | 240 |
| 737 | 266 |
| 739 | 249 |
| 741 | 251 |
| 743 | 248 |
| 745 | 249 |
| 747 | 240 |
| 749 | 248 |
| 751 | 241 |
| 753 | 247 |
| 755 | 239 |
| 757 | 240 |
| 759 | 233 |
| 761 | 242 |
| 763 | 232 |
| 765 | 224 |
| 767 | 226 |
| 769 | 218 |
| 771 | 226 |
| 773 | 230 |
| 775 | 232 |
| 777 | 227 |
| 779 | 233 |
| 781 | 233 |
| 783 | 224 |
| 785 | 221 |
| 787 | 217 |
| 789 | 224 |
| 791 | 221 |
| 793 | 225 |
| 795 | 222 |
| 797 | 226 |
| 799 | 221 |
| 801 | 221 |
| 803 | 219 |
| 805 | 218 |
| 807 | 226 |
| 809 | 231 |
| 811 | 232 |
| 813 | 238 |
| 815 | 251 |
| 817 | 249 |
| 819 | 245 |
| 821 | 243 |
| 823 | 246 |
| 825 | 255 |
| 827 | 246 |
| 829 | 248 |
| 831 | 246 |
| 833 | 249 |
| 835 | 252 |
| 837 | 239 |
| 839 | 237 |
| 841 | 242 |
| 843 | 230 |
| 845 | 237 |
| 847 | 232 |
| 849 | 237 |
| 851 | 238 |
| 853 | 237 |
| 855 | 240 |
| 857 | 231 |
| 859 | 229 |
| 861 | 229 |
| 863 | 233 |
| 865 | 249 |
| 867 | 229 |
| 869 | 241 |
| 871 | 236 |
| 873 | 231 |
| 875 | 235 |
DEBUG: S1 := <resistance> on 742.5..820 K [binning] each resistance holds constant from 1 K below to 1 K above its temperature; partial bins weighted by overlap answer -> 232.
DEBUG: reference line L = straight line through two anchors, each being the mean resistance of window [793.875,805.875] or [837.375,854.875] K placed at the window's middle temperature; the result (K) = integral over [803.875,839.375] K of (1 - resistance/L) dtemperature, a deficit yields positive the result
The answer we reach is -2.1 K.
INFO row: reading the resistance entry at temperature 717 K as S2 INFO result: 256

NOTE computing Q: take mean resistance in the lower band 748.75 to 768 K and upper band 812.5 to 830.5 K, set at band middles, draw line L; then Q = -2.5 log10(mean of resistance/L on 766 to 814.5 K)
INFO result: 0.08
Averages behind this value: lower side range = 237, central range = 226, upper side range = 247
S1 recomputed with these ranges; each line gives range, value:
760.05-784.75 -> 229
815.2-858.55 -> 242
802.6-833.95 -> 241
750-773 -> 233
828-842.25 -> 244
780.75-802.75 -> 223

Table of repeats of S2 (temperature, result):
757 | 240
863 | 233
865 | 249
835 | 252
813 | 238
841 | 242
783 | 224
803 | 219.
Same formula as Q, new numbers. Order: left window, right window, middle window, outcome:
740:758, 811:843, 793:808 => 0.11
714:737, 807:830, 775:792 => 0.10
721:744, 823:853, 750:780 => 0.07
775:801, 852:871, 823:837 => -0.08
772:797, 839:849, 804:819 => -0.03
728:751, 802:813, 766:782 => 0.05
